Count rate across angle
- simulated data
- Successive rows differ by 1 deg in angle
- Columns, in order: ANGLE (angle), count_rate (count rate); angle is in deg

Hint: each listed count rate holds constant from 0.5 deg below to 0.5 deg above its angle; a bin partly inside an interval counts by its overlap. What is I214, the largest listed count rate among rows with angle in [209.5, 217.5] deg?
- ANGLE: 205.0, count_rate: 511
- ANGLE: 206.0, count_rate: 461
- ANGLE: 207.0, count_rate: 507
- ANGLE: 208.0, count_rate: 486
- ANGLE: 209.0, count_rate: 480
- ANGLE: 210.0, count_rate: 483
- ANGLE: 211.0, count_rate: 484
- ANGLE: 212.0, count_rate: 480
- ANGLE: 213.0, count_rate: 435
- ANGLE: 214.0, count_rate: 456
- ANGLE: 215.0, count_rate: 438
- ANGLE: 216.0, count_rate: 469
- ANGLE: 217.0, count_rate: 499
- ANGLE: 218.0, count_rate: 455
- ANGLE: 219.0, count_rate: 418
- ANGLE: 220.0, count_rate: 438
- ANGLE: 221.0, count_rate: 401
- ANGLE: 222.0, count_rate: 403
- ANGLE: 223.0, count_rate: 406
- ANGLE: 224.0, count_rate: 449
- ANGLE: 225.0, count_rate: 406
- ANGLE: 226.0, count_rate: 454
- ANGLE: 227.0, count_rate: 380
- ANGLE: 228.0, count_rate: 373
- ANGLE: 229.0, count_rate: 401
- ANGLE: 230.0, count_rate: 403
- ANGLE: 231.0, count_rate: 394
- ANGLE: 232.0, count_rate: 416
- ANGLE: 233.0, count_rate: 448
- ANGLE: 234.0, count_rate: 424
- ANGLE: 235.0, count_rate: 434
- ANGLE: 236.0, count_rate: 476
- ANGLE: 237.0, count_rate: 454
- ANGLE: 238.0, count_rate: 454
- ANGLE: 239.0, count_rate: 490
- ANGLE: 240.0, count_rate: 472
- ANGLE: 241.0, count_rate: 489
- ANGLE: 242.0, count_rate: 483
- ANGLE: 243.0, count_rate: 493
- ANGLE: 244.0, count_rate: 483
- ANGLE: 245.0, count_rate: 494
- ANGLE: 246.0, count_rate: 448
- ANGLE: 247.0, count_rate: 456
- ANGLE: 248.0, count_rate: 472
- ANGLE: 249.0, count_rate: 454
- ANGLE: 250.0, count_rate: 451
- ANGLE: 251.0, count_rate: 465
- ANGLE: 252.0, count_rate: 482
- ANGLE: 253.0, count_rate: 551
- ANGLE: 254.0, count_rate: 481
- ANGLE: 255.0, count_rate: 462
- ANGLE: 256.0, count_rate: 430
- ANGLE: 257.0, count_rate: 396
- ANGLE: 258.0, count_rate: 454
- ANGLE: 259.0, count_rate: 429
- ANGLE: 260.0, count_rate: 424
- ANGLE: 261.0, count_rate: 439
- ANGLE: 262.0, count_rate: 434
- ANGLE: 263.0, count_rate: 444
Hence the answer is 499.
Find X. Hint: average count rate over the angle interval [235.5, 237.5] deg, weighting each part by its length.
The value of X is 465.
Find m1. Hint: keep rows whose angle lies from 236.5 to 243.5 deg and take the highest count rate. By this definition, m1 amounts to 493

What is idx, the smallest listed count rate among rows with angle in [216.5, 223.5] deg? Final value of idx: 401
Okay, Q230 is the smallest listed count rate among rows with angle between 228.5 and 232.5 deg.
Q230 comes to 394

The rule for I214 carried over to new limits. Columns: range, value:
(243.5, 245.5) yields 494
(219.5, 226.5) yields 454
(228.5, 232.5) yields 416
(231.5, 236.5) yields 476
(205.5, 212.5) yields 507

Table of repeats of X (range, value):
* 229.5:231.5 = 398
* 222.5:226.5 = 429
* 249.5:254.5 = 486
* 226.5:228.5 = 376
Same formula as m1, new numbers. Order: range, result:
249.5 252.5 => 482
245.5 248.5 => 472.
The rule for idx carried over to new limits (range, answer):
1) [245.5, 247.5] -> 448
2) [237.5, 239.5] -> 454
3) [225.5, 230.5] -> 373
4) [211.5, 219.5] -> 418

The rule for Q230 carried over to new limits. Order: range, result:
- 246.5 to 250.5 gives 451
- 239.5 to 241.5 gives 472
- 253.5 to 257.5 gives 396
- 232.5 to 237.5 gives 424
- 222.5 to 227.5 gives 380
